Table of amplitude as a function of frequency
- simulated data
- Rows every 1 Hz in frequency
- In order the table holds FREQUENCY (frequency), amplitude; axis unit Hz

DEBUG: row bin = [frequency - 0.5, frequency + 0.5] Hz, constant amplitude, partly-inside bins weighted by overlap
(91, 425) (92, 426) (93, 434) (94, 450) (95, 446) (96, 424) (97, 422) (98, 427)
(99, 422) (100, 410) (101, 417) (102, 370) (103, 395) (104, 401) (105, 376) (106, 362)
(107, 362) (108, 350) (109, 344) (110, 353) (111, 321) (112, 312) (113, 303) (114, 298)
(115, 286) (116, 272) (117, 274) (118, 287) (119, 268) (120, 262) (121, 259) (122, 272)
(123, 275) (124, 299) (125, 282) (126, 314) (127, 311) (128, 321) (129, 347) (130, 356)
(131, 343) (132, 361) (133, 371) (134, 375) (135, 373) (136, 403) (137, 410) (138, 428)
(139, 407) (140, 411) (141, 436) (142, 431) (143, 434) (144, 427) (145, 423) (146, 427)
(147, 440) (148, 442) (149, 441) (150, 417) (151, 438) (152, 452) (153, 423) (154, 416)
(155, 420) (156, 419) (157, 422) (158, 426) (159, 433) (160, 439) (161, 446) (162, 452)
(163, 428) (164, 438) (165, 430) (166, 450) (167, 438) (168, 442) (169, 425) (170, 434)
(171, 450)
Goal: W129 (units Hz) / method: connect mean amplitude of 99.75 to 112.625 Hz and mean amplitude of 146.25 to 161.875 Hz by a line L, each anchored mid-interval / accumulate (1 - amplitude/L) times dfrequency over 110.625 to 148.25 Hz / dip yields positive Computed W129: 4.83 Hz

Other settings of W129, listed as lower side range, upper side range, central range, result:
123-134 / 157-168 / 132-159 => -2.5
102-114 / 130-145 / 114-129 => 3.5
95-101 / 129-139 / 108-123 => 4.0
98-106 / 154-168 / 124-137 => 2.1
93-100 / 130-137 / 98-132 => 6.1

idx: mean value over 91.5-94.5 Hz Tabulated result 437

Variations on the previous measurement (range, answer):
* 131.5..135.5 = 370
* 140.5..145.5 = 430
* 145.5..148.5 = 436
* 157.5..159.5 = 430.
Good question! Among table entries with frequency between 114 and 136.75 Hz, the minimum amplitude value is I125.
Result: 259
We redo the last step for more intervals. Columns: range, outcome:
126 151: 311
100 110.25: 344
